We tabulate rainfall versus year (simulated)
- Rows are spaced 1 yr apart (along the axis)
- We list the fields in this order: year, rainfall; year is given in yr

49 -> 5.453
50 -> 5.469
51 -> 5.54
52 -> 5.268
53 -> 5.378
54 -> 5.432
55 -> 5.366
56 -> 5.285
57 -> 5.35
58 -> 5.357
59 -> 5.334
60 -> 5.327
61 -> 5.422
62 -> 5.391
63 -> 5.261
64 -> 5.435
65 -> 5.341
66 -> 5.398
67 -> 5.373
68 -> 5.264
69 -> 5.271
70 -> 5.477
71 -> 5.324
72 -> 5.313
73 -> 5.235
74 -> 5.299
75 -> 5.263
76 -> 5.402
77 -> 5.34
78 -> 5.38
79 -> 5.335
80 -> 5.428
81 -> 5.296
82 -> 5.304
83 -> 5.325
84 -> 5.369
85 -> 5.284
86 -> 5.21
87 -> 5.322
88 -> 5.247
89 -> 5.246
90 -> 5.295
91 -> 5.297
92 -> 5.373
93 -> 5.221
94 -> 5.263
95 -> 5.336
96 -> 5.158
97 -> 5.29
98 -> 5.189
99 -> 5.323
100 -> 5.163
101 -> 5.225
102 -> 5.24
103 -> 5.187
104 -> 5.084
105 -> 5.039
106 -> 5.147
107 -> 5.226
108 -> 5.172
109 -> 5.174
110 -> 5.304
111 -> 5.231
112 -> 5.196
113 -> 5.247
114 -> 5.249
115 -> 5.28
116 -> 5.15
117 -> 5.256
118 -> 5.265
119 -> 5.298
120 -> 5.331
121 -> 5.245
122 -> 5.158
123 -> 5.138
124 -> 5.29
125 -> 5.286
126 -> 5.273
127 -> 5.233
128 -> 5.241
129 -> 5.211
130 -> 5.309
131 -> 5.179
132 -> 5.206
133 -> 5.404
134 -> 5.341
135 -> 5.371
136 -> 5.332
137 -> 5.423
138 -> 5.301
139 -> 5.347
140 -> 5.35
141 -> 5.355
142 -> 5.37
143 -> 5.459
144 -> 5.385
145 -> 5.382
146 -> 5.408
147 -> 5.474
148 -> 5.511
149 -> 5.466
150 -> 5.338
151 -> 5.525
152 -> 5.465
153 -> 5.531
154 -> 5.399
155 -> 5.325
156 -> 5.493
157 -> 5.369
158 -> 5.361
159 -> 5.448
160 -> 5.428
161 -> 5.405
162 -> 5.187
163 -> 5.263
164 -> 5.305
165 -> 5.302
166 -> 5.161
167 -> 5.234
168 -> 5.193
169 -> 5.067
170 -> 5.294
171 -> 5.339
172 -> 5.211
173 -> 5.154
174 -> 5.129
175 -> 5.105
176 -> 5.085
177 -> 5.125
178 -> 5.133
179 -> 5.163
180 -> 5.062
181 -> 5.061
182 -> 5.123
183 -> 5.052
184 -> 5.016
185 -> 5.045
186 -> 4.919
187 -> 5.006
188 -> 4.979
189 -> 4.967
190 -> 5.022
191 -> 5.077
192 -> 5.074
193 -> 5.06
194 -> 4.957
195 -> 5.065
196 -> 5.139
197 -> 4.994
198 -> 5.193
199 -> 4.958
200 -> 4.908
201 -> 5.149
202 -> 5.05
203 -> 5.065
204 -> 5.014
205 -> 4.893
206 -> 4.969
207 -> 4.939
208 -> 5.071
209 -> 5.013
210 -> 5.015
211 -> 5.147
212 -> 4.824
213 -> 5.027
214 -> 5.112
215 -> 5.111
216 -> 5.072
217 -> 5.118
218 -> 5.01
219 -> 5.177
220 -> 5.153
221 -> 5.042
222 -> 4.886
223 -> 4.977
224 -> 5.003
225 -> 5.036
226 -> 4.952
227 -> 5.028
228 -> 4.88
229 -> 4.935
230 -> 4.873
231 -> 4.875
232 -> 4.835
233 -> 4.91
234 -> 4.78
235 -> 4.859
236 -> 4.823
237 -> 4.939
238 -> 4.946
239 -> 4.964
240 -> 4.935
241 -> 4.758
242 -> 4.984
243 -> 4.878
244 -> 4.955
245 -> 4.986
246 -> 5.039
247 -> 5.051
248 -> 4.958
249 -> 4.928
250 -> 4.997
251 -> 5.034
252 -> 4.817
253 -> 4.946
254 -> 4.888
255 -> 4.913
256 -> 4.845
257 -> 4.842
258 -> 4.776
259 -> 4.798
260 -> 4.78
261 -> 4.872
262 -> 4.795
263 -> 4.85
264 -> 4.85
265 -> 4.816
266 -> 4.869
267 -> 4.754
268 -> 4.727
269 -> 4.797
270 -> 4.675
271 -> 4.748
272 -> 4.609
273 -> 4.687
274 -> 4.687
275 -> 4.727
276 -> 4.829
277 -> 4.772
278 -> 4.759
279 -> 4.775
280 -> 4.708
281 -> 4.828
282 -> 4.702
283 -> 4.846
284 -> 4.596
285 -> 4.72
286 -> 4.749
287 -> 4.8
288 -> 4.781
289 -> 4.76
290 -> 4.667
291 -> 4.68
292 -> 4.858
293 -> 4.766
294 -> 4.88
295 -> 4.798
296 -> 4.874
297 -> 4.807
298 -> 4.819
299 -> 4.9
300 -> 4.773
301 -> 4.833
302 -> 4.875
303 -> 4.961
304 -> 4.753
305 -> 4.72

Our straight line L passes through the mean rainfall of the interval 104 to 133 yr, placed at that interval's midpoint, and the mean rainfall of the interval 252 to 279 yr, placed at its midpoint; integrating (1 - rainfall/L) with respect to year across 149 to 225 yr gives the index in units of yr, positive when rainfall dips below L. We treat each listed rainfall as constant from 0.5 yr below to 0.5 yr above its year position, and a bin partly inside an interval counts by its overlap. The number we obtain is -1.7 yr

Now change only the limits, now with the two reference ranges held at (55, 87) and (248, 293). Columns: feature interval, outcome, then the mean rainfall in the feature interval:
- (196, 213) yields -0.15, 5.02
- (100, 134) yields -0.11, 5.23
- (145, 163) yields -1.07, 5.41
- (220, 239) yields -0.09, 4.93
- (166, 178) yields -0.27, 5.17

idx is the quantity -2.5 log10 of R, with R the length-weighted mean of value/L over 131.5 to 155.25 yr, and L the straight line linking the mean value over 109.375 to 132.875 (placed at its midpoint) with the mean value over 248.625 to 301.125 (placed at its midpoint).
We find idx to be -0.04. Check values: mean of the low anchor 5.24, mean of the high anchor 4.8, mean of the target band 5.4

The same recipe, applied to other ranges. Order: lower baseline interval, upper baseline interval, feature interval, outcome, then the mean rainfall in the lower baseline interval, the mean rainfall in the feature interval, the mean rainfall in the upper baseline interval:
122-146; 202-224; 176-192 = 0.02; 5.31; 5.05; 5.03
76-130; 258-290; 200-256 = -0.02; 5.25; 4.97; 4.76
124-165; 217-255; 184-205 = 0.02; 5.36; 5.03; 4.95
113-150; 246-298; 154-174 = -0.02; 5.31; 5.29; 4.81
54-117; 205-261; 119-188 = -0.03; 5.29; 5.27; 4.95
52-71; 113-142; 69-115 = 0.01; 5.36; 5.27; 5.28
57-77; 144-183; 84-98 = 0.01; 5.34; 5.27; 5.29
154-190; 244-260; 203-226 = 0.00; 5.19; 5.03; 4.92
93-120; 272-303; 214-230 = -0.02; 5.22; 5.02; 4.78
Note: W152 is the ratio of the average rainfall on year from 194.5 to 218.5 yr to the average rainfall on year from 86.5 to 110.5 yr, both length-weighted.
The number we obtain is 0.96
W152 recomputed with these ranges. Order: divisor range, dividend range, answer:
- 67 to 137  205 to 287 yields 0.93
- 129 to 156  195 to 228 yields 0.93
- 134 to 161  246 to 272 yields 0.90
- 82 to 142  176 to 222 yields 0.96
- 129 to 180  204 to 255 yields 0.93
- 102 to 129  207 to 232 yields 0.96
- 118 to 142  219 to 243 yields 0.93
